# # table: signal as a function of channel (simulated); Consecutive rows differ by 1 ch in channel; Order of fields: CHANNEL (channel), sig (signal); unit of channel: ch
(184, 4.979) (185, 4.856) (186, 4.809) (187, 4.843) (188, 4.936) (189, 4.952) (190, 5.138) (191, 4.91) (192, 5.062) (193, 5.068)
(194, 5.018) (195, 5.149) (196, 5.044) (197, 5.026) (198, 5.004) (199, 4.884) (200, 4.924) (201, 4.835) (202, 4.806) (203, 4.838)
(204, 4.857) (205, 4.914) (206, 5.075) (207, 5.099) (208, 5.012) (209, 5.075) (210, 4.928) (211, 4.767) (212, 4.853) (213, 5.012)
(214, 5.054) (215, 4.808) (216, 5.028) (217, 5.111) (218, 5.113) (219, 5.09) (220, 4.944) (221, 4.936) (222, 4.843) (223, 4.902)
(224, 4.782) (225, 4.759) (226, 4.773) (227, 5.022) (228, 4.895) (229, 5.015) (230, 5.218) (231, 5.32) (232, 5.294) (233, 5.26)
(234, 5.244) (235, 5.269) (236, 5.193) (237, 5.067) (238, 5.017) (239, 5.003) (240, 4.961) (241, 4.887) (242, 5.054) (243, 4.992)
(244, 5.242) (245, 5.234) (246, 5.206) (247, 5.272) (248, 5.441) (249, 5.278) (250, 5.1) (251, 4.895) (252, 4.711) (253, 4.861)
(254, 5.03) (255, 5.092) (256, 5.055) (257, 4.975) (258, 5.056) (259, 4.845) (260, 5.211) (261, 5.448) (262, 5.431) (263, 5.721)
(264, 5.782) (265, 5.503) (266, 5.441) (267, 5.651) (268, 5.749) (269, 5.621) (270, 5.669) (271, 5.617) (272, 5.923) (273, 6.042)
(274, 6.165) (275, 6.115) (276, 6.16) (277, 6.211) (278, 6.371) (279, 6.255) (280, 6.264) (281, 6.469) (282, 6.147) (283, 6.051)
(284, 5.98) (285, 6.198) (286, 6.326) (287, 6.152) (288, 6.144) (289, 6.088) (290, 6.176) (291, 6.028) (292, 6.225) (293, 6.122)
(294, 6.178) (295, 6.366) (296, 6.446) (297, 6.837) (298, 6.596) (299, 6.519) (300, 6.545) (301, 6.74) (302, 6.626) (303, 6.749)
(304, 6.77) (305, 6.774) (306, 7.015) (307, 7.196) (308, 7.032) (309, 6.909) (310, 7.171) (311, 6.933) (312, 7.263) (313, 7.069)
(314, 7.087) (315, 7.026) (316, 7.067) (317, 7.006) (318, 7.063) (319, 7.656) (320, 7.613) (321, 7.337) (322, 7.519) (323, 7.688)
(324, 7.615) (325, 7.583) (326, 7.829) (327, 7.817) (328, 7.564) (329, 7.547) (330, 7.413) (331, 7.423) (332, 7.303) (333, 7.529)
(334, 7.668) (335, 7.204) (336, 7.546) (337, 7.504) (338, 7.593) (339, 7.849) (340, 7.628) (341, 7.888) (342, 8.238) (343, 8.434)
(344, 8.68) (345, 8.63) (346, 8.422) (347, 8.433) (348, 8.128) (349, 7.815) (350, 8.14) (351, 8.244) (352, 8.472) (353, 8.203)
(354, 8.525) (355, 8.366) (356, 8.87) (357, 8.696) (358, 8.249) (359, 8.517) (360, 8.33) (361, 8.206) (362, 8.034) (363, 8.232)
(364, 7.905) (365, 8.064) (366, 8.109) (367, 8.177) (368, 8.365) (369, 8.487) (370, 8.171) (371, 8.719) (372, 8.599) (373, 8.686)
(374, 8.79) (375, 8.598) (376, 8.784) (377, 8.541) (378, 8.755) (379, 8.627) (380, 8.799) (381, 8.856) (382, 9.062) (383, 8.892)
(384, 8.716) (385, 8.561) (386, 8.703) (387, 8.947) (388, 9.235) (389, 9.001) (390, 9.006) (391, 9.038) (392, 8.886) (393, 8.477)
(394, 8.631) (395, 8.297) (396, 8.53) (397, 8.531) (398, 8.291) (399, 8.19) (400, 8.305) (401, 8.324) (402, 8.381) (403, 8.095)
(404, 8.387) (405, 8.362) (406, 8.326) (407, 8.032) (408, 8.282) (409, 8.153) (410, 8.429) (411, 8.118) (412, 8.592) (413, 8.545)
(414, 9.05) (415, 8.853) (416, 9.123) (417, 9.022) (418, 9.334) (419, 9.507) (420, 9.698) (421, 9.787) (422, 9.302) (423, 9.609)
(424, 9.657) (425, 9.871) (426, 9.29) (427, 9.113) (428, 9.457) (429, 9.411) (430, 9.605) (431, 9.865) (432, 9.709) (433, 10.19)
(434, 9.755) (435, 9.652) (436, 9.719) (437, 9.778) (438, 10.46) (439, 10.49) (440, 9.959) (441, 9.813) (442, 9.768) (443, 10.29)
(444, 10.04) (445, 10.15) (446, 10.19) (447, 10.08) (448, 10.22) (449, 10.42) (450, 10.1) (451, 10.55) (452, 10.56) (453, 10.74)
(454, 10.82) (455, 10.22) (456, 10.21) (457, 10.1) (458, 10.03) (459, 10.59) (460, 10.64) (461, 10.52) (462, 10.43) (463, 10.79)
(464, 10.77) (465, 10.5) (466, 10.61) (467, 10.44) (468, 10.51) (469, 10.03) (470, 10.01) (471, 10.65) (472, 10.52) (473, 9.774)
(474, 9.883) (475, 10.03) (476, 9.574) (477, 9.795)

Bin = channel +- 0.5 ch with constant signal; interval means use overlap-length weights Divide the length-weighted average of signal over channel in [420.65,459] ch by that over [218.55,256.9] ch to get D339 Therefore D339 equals 2.0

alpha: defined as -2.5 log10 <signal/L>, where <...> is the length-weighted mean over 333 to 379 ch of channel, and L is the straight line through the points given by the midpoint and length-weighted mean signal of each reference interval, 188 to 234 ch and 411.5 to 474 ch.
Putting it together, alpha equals -0.02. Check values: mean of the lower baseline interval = 4.99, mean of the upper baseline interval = 9.96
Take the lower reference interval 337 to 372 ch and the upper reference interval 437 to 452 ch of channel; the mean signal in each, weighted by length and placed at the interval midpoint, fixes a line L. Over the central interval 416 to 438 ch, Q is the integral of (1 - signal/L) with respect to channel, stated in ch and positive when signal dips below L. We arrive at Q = 0.5 ch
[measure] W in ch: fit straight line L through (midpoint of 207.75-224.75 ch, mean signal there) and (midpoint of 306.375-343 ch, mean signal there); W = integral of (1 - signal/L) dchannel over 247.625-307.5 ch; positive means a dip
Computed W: 4.1 ch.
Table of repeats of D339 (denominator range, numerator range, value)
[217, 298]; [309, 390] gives 1.47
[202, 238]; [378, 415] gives 1.71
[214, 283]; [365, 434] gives 1.66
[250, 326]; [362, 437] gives 1.41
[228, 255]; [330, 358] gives 1.57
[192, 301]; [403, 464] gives 1.78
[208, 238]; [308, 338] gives 1.47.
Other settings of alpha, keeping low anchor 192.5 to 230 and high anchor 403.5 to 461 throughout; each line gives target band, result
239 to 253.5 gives 0.124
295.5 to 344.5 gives -0.008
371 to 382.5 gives -0.036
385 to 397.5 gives -0.001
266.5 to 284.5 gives 0.051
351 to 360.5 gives -0.060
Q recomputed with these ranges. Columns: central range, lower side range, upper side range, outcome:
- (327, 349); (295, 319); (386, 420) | -1.1 ch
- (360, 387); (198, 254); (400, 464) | -0.7 ch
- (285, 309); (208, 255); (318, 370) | 0.9 ch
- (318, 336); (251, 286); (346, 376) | -0.4 ch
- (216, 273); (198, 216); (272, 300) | 3.8 ch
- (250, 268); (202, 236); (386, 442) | 1.9 ch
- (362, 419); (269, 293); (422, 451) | 1.2 ch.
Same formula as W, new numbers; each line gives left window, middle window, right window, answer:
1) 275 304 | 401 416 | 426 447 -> 1.3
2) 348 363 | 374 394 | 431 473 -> 0.2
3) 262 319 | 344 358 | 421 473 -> -1.0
